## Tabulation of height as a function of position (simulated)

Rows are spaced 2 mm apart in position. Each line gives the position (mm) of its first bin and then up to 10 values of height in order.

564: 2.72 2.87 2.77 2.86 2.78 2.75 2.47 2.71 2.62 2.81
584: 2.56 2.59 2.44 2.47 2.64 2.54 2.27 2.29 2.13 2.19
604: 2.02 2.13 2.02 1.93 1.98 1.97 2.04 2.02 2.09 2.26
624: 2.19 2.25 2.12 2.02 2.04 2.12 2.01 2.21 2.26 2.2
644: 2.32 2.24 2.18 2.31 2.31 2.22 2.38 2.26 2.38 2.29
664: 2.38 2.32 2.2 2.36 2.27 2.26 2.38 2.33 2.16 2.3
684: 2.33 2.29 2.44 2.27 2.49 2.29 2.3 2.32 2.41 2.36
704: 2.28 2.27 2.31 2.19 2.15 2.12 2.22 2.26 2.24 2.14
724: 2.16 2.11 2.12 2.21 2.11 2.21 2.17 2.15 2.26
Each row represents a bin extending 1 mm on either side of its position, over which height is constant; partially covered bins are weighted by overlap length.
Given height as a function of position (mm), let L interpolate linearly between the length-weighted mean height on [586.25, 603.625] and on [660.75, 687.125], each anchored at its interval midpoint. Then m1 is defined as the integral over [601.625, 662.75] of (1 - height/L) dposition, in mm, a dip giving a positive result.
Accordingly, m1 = 4.6 mm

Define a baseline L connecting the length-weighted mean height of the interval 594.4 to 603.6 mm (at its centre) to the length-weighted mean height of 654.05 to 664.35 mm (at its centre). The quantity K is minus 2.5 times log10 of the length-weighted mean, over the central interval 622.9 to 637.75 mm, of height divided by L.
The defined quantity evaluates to 0.081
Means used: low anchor 2.23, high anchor 2.32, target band 2.11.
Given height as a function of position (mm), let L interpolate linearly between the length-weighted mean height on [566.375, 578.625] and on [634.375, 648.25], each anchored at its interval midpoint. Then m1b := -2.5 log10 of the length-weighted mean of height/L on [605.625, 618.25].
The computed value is 0.21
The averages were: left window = 2.73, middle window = 2.01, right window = 2.2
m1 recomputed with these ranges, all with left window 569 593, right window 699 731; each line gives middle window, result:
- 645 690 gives 1.3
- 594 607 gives 1.9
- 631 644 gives 1.6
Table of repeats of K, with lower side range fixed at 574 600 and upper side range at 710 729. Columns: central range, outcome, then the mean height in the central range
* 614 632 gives 0.15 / 2.11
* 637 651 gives 0.06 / 2.25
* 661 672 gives 0.00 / 2.31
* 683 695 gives -0.05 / 2.35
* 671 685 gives 0.00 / 2.29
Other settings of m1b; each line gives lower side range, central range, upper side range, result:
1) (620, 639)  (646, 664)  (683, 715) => -0.05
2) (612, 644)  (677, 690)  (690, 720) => -0.03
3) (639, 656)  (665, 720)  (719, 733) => -0.04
